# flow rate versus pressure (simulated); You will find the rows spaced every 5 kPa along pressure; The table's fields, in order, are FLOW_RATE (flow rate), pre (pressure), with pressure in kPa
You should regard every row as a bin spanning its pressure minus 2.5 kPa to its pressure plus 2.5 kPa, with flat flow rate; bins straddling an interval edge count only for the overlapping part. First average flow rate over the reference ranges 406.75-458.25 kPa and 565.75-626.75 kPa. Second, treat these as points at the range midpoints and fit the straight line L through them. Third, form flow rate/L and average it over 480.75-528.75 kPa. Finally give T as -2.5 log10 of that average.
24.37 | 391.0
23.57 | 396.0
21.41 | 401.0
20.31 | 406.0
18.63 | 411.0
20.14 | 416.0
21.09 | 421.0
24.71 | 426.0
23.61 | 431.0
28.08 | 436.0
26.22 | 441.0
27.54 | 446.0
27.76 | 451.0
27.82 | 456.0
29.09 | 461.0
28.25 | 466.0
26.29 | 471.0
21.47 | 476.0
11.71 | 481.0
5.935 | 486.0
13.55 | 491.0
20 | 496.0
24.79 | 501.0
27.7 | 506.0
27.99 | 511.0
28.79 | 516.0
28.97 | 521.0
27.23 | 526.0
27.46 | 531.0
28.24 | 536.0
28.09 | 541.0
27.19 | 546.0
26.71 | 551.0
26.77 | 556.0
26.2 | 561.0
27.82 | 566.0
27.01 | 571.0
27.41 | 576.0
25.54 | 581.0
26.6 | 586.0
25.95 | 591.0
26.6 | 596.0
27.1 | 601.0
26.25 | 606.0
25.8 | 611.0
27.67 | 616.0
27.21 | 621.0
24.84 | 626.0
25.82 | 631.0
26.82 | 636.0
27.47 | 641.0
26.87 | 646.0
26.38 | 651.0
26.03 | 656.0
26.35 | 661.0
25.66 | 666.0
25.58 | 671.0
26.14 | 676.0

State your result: 0.15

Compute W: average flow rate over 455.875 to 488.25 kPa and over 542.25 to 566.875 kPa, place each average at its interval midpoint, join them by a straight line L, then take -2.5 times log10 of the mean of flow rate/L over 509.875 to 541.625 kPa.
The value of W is -0.13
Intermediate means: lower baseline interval 21.2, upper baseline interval 26.9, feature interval 28.1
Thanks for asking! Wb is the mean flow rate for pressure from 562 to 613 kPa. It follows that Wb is 26.6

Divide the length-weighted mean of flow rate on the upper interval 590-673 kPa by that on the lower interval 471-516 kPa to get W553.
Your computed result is 1.31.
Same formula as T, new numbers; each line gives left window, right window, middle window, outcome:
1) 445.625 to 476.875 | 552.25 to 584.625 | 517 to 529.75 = -0.05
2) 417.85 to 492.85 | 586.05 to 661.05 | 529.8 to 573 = -0.10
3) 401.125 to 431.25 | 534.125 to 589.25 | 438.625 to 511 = 0.03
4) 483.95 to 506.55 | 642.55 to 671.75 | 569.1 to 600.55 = -0.18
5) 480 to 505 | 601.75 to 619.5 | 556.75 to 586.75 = -0.16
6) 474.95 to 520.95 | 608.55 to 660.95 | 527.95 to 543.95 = -0.24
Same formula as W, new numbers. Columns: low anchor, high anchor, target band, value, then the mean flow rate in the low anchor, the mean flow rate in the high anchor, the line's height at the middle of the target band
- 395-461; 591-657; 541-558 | -0.060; 24.1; 26.5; 25.6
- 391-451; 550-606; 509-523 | -0.128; 23.4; 26.7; 25.4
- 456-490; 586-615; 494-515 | -0.153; 20.7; 26.4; 22.1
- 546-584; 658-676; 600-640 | -0.005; 26.8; 25.9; 26.3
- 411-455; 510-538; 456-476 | -0.049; 24.6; 28.1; 25.9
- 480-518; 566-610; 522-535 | -0.230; 20.3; 26.6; 22.4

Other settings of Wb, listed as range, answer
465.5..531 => 22.5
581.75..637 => 26.4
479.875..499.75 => 13.6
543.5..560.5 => 26.8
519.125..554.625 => 27.6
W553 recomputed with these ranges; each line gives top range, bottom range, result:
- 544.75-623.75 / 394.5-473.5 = 1.08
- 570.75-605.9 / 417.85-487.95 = 1.12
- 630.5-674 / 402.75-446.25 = 1.14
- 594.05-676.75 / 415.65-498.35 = 1.17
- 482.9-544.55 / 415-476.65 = 0.93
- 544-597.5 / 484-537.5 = 1.12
